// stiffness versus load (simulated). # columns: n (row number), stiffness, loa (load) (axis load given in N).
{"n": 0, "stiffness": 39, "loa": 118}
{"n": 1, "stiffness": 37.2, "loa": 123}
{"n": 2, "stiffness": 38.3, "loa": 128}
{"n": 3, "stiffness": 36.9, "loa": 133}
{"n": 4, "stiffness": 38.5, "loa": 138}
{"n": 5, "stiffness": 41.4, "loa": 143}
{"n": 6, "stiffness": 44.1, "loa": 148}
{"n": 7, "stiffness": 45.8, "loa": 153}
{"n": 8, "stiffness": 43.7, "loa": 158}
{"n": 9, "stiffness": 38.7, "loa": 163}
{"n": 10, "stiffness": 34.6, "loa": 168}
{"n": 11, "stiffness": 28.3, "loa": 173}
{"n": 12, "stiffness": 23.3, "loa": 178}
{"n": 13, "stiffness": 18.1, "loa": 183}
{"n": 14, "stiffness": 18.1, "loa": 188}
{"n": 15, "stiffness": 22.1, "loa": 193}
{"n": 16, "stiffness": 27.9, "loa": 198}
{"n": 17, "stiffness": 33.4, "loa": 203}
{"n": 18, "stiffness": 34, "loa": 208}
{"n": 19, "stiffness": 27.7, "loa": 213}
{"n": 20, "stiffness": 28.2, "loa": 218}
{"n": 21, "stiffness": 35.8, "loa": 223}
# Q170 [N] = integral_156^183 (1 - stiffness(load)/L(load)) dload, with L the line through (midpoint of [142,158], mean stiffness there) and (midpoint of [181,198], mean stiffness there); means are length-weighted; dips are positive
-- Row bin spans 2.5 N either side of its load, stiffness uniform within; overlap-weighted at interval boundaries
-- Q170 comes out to 0.8 N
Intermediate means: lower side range 44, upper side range 20.7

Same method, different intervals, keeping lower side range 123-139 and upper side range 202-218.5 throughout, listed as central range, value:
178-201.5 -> 7.5 N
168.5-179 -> 1.9 N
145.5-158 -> -3.1 N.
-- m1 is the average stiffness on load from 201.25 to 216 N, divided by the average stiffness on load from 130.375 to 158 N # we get 0.76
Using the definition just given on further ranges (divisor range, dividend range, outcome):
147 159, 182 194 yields 0.43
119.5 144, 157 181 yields 0.86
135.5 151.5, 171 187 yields 0.54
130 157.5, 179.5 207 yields 0.59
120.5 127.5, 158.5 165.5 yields 1.07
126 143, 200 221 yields 0.80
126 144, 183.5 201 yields 0.58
